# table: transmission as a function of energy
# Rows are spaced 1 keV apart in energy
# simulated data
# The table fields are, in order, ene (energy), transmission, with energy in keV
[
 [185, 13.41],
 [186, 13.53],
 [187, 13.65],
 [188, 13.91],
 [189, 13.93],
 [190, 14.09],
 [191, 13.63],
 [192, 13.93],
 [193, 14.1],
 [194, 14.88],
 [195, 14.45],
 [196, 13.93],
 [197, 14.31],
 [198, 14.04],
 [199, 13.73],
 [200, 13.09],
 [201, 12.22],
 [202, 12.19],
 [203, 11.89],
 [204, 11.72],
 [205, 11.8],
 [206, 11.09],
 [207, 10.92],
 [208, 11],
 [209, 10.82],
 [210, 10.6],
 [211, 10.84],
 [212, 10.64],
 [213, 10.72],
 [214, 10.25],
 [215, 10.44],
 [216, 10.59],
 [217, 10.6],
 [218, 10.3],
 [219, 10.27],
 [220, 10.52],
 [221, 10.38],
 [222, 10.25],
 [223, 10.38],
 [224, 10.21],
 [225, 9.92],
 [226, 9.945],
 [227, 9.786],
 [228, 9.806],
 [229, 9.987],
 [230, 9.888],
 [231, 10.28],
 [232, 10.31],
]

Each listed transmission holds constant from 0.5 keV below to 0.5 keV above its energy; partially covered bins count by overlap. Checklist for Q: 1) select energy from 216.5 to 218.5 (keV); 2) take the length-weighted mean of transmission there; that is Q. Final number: 10.4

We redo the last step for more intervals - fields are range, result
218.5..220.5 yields 10.4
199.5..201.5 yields 12.7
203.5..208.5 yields 11.3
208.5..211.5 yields 10.8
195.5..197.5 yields 14.1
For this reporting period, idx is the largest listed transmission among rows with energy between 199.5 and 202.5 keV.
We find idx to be 13.09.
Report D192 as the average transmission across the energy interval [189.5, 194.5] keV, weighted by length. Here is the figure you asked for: 14.1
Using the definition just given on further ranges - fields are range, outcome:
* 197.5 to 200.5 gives 13.6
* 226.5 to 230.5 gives 9.87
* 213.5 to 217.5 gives 10.5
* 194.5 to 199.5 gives 14.1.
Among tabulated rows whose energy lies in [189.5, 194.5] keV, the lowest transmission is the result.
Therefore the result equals 13.63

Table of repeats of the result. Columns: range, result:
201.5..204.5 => 11.72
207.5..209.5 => 10.82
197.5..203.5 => 11.89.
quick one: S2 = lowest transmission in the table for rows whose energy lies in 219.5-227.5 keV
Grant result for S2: 9.786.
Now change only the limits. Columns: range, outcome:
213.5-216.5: 10.25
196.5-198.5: 14.04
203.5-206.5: 11.09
